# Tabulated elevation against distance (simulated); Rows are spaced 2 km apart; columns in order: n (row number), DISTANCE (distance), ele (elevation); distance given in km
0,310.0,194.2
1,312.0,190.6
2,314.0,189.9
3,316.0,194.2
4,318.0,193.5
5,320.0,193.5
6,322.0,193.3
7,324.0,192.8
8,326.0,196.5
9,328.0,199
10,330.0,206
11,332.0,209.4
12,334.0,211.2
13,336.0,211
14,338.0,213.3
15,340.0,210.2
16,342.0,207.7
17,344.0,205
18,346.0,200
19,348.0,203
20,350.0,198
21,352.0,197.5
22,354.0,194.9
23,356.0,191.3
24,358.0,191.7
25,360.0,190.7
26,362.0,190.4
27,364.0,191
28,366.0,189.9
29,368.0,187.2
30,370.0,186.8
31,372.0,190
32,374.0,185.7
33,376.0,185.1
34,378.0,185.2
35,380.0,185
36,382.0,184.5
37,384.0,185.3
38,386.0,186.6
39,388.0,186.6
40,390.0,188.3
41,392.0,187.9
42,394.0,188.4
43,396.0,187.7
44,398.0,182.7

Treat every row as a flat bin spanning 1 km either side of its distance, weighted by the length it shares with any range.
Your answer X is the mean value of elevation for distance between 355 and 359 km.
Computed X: 192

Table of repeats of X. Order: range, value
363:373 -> 189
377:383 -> 185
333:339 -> 212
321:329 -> 195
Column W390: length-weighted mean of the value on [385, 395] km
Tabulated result 188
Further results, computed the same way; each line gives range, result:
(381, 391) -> 186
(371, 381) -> 186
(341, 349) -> 204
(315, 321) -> 194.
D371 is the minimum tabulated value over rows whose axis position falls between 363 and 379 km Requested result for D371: 185.1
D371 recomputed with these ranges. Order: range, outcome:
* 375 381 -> 185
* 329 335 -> 206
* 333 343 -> 207.7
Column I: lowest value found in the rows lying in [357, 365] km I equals 190.4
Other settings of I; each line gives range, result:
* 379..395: 184.5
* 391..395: 187.9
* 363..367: 189.9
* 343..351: 198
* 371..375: 185.7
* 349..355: 194.9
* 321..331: 192.8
